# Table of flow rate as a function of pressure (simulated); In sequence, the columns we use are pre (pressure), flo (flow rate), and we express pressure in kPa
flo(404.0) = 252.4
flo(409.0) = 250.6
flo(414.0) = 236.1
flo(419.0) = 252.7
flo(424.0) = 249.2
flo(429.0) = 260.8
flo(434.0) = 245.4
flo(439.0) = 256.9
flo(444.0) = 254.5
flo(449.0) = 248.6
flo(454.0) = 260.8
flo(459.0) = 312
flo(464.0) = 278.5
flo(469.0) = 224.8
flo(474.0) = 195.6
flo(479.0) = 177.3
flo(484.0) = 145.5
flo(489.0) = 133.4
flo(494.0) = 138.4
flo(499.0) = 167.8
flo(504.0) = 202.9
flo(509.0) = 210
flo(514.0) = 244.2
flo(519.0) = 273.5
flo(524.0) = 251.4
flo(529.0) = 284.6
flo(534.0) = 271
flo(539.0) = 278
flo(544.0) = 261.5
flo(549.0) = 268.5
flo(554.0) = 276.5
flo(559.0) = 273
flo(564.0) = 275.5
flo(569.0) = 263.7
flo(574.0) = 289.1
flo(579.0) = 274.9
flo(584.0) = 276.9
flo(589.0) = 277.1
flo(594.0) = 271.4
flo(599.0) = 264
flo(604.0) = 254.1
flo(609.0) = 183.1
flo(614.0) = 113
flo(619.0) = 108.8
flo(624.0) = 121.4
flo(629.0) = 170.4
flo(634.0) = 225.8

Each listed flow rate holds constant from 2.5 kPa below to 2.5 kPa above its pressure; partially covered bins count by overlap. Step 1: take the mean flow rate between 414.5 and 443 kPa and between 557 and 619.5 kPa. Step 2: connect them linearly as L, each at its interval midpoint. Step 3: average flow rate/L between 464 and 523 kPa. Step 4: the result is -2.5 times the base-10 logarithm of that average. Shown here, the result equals 0.25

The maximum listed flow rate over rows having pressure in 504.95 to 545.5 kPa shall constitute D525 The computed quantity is 284.6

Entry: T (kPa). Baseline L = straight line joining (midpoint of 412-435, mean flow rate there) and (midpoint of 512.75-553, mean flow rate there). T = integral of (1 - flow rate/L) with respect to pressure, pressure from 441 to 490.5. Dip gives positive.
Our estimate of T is 5.9 kPa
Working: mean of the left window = 249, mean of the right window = 268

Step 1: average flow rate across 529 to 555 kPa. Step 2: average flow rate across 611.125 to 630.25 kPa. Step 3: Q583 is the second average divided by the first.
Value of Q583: 0.47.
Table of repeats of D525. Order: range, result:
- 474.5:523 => 273.5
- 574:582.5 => 289.1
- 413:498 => 312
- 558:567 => 275.5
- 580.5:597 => 277.1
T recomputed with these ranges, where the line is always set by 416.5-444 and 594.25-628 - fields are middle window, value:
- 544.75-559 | -4.7 kPa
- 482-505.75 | 7.4 kPa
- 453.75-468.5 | -2.4 kPa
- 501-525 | -1.6 kPa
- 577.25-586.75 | -4.1 kPa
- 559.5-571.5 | -4.3 kPa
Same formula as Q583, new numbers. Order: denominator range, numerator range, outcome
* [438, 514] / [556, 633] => 1.07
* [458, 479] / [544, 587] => 1.14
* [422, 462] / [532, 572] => 1.04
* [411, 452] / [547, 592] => 1.10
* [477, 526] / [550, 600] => 1.41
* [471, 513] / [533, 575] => 1.56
